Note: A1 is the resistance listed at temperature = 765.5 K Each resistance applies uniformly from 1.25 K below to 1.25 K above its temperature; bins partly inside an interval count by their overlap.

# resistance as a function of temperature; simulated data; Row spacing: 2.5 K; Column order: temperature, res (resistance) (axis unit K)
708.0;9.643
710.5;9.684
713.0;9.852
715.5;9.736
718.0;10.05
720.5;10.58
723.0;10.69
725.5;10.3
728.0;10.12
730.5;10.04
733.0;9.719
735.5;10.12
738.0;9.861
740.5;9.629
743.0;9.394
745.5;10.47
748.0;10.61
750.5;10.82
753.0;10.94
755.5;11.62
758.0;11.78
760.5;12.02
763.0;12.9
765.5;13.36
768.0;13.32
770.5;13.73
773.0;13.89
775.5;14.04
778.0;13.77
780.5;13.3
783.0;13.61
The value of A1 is 13.36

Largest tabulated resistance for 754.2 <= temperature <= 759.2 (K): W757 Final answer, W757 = 11.78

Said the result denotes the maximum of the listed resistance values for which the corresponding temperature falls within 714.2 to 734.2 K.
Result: 10.69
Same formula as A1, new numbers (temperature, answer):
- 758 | 11.78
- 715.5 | 9.736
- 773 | 13.89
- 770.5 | 13.73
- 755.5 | 11.62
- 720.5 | 10.58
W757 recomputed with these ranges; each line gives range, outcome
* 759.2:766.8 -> 13.36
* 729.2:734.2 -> 10.04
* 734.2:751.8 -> 10.82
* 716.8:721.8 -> 10.58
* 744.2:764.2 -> 12.9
